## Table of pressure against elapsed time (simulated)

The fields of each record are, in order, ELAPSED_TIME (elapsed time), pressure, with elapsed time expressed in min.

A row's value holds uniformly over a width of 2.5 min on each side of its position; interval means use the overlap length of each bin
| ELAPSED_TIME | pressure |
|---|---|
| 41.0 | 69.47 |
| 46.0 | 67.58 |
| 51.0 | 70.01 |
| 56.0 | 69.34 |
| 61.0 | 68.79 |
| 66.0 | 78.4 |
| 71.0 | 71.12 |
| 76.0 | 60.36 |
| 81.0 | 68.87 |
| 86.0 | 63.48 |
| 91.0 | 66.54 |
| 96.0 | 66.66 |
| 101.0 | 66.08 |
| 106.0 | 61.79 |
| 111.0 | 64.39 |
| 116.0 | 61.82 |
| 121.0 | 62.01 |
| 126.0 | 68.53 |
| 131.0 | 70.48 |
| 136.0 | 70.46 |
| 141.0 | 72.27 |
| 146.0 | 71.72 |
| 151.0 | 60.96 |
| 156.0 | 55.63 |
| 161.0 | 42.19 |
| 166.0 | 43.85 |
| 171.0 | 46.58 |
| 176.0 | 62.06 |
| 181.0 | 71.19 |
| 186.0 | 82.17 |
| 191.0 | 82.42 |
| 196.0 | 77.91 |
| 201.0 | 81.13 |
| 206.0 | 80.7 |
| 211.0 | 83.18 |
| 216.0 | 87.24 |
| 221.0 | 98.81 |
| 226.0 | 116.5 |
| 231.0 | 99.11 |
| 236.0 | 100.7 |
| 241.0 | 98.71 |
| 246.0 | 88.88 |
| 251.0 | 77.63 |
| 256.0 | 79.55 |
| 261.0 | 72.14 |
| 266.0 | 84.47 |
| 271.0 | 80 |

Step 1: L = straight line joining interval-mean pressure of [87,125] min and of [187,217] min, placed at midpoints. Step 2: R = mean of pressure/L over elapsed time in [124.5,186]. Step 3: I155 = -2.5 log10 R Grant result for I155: 0.18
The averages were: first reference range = 64.3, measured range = 62.1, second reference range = 81.8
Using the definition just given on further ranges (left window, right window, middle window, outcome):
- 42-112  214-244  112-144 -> 0.16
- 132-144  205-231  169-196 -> 0.20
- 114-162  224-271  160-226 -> 0.05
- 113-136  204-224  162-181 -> 0.42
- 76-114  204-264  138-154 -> 0.10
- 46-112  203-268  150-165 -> 0.46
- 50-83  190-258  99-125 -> 0.19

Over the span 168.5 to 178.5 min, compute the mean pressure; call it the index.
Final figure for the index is 54.3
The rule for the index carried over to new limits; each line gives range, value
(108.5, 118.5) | 63.1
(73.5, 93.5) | 64.8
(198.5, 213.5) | 81.7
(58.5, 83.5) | 69.5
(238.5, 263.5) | 83.4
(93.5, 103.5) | 66.4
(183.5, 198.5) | 80.8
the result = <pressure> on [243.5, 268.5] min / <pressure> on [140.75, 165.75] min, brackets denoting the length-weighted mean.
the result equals 1.39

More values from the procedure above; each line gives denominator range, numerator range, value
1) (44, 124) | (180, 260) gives 1.32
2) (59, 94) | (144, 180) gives 0.81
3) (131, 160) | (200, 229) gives 1.41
